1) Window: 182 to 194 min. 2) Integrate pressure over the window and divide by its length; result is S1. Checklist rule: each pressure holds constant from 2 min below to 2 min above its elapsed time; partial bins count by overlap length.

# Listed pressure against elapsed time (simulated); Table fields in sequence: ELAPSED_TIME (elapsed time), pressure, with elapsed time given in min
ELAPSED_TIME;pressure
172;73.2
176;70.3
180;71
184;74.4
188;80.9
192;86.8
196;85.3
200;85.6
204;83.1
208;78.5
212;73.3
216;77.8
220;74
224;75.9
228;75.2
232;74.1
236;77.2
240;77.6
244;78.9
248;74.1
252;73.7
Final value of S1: 80.7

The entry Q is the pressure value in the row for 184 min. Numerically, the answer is 74.4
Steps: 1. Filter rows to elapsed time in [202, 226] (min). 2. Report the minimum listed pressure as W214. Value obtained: 73.3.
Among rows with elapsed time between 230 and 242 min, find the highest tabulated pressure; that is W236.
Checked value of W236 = 77.6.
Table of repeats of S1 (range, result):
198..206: 84.3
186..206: 84.3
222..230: 75.6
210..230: 75.2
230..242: 76.3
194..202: 85.4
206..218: 76.5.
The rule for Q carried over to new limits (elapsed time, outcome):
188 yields 80.9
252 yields 73.7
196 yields 85.3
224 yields 75.9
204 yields 83.1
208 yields 78.5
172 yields 73.2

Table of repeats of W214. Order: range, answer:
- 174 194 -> 70.3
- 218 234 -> 74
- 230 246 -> 74.1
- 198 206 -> 83.1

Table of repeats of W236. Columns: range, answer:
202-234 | 83.1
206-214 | 78.5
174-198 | 86.8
